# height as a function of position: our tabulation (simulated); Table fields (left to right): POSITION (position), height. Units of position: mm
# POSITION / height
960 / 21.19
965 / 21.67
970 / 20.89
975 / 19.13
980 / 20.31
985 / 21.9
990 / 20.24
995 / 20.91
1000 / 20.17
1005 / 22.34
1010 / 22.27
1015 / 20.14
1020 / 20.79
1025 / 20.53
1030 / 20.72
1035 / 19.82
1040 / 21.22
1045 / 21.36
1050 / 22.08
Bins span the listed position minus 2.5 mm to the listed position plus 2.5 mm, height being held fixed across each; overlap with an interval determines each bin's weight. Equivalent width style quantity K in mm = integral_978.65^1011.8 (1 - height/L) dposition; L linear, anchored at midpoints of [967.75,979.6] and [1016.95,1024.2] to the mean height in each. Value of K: -1.4 mm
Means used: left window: 20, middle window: 21.2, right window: 20.7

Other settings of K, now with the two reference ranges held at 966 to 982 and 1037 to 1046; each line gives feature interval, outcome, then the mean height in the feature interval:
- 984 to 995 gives -0.2 mm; 20.9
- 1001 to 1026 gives -0.5 mm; 21.2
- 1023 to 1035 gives 0.3 mm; 20.5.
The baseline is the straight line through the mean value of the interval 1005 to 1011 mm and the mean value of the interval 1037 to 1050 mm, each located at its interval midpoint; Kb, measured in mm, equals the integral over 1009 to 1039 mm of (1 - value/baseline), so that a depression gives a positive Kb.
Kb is 1.7 mm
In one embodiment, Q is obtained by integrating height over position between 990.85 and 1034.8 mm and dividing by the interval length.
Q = 20.9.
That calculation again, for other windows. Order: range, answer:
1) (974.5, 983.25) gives 20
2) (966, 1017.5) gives 20.9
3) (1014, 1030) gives 20.6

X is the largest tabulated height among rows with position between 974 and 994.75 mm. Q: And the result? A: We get 21.9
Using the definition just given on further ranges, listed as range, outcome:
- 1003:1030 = 22.34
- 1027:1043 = 21.22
